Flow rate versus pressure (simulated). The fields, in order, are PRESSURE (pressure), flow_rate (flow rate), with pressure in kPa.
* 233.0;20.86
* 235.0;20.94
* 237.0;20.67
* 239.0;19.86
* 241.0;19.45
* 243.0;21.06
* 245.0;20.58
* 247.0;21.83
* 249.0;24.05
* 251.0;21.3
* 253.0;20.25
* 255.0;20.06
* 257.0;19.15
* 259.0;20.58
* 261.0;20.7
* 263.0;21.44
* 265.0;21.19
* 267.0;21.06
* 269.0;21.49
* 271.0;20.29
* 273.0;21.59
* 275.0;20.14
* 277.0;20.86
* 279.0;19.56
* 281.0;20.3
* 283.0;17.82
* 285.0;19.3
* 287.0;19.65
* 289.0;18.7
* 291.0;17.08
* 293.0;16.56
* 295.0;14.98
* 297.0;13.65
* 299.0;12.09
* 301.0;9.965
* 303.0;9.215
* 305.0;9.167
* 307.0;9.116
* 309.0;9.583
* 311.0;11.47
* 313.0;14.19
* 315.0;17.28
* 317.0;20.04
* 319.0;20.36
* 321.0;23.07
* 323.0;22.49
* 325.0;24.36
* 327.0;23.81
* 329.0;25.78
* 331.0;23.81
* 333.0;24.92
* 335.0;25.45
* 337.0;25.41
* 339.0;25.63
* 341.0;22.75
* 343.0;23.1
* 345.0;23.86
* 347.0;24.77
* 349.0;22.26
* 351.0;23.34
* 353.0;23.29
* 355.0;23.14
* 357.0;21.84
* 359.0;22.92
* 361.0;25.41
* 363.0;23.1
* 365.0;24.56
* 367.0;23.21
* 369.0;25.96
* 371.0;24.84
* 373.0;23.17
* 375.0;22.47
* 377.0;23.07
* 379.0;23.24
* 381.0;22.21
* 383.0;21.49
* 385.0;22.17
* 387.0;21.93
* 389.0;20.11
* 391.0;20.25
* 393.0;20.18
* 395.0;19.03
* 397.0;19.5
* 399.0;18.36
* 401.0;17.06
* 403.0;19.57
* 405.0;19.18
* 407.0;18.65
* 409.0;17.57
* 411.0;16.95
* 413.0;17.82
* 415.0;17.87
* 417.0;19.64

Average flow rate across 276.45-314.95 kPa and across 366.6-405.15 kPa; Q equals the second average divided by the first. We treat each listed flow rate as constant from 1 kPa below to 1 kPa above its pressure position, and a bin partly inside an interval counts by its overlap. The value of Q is 1.43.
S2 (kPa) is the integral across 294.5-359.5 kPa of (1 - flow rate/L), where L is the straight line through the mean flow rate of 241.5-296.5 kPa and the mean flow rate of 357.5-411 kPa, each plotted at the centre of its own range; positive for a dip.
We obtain 3.6 kPa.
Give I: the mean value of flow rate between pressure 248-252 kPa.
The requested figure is 22.7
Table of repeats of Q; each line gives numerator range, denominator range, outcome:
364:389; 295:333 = 1.37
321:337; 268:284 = 1.20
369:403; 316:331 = 0.93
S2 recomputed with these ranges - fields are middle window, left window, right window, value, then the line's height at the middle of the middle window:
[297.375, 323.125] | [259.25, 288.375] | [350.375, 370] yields 9.05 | 21.8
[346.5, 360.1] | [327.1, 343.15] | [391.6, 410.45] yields -0.01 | 23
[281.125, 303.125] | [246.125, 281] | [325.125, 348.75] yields 6.33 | 22.3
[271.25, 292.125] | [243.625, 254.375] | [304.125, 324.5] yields -0.86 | 18.7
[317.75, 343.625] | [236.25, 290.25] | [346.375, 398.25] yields -2.53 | 21.8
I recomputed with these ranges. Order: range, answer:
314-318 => 18.7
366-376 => 23.9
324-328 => 24.1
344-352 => 23.6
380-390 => 21.6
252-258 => 19.8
